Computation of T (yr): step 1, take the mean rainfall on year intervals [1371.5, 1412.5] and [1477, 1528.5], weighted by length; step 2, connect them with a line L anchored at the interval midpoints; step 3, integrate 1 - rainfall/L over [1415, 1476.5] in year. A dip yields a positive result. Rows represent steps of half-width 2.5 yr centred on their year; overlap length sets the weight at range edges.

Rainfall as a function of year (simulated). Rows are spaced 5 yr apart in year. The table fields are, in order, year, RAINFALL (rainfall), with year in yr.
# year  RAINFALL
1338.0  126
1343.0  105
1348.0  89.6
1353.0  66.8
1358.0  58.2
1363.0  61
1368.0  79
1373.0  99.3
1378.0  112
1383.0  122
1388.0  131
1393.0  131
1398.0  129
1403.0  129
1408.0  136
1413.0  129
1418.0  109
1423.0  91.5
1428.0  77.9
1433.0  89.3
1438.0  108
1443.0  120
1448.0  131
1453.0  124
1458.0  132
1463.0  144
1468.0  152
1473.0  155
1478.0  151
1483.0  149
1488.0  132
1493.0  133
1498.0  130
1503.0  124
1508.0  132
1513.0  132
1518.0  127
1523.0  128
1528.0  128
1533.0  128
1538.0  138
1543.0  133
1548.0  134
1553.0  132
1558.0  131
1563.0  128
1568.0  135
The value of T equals 4.2 yr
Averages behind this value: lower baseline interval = 125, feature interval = 120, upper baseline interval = 133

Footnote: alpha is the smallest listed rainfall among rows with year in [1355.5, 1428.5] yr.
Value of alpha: 58.2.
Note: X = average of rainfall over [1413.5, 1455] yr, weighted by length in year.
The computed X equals 107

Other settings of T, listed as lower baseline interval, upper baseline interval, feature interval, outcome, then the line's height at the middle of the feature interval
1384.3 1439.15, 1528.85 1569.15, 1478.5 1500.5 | -2.3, 125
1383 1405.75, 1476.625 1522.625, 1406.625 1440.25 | 6.6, 130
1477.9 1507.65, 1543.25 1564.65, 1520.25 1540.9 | 0.4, 133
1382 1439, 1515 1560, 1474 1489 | -2.7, 124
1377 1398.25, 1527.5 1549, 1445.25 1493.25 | -4.2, 129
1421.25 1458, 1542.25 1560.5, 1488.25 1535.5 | -2.1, 124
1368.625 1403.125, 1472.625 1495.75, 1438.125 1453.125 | 1.2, 134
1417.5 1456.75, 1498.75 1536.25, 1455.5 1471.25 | -4.0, 114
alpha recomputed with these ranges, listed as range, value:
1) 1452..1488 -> 124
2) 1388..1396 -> 131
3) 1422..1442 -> 77.9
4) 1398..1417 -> 129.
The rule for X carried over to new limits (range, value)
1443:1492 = 140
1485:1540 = 130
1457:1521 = 138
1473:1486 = 150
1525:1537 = 129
